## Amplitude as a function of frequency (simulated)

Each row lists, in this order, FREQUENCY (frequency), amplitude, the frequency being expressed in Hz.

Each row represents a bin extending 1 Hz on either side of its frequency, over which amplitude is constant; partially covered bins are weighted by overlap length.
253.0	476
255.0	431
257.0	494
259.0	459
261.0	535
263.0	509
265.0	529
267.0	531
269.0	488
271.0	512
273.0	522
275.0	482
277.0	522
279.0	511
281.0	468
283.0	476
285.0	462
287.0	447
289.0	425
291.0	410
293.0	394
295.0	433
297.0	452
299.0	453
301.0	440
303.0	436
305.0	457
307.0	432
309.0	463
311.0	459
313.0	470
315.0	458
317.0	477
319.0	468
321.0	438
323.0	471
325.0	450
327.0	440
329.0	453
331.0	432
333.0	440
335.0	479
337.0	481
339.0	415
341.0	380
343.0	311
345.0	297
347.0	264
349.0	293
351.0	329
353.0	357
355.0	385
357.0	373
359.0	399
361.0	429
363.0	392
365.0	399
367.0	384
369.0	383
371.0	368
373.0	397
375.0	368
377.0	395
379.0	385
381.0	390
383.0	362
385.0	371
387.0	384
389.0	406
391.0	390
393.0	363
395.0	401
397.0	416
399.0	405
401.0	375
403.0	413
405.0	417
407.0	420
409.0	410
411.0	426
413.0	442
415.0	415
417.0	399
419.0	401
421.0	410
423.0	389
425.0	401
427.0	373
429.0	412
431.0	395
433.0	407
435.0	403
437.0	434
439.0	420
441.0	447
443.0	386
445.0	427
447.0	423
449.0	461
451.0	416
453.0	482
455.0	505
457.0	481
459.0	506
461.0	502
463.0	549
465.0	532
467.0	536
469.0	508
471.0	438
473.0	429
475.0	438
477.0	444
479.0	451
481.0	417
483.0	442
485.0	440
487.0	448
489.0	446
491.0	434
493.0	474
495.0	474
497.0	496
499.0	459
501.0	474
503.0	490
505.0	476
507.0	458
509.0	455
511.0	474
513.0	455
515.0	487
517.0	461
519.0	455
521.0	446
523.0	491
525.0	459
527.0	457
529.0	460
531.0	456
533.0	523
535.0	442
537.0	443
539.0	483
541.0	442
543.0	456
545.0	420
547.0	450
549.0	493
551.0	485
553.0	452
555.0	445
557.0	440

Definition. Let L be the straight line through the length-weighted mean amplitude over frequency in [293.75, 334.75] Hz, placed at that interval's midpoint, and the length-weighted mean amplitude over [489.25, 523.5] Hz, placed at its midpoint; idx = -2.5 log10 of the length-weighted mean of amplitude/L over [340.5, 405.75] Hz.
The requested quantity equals 0.21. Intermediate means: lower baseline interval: 451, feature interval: 375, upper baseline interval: 467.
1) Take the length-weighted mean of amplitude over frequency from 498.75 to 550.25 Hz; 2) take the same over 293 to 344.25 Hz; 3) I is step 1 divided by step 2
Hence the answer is 1.05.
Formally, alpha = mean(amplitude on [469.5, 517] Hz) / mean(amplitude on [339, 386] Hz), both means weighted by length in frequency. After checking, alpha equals 1.25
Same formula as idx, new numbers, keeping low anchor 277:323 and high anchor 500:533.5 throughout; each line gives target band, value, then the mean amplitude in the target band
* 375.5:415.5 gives 0.16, 399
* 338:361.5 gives 0.29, 351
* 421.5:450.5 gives 0.12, 413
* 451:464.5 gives -0.08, 499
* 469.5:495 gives 0.05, 444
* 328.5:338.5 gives 0.00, 455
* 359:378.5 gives 0.17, 391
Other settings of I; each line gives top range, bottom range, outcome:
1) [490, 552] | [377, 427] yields 1.17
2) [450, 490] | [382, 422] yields 1.17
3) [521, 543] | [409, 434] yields 1.14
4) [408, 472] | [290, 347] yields 1.02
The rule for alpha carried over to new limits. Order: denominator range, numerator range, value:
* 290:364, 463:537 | 1.12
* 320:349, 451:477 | 1.20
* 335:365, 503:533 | 1.26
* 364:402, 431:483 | 1.18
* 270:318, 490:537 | 1.01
